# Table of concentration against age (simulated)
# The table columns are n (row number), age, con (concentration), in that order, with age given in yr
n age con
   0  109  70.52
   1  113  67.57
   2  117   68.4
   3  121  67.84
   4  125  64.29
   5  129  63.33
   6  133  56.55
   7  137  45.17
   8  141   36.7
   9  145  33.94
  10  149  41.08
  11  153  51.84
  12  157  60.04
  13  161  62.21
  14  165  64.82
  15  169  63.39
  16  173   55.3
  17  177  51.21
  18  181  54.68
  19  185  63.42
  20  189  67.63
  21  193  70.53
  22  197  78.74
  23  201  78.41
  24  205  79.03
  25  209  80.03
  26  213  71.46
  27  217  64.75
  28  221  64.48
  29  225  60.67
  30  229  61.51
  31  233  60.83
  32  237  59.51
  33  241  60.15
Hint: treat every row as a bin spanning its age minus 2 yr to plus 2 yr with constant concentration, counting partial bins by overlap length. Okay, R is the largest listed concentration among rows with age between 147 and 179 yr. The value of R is 64.82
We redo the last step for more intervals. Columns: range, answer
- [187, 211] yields 80.03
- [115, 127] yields 68.4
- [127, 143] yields 63.33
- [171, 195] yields 70.53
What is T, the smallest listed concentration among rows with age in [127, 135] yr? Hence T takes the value 56.55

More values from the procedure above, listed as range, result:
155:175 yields 55.3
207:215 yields 71.46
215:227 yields 60.67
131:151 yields 33.94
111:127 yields 64.29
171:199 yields 51.21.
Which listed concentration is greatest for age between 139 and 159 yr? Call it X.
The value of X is 60.04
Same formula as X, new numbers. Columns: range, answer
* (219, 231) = 64.48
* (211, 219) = 71.46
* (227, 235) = 61.51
